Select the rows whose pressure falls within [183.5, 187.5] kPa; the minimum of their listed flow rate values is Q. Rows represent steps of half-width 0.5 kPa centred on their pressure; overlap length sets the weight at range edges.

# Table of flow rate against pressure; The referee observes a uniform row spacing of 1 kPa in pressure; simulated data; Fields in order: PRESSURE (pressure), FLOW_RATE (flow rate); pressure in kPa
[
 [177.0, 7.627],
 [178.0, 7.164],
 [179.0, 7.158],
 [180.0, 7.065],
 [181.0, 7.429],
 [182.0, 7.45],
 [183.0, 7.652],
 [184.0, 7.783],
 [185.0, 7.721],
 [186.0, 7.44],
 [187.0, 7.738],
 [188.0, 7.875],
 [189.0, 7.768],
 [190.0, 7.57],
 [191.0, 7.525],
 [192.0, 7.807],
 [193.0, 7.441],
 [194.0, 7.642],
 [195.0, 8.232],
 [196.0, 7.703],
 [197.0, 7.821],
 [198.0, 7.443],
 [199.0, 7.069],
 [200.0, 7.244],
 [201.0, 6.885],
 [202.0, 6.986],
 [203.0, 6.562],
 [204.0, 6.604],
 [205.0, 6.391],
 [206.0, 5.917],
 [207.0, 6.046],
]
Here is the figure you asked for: 7.44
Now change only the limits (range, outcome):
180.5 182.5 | 7.429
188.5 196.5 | 7.441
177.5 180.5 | 7.065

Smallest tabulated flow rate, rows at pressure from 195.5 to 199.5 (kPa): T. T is 7.069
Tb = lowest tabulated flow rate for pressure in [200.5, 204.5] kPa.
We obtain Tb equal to 6.562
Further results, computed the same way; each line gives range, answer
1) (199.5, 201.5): 6.885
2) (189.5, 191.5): 7.525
